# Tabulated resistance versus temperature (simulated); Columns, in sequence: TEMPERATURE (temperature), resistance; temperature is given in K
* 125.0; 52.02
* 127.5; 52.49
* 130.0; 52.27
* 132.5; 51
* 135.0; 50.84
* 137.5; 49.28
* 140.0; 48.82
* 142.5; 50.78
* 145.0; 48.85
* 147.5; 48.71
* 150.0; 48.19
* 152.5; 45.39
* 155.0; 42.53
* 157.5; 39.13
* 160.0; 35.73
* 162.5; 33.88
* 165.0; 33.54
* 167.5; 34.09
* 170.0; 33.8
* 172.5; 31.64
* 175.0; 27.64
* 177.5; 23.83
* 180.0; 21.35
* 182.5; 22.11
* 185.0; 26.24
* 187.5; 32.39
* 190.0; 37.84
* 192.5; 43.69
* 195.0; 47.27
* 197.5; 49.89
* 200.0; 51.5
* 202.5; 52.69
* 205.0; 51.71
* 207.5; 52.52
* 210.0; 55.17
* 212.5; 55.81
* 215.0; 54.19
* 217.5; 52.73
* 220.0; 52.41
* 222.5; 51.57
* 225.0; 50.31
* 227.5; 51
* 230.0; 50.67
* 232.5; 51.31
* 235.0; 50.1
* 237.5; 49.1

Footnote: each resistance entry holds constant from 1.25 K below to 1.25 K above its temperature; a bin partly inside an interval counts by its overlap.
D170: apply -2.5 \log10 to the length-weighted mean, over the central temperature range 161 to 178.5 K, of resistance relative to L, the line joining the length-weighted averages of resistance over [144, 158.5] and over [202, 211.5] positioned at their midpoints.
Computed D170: 0.461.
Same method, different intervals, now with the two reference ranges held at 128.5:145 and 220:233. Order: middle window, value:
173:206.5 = 0.329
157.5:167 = 0.401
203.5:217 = -0.059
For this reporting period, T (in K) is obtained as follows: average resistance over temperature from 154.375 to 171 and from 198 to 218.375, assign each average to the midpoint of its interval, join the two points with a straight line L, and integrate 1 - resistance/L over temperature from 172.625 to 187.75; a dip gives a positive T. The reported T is 6.01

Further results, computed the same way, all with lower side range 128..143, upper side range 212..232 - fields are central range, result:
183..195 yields 3.7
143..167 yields 4.3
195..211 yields 0.0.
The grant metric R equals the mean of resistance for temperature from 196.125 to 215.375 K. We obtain 52.8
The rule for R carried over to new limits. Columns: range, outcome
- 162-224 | 41.3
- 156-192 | 31.3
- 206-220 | 53.9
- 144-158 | 45.7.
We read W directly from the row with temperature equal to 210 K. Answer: 55.17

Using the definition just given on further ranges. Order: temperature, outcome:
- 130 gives 52.27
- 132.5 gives 51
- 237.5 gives 49.1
